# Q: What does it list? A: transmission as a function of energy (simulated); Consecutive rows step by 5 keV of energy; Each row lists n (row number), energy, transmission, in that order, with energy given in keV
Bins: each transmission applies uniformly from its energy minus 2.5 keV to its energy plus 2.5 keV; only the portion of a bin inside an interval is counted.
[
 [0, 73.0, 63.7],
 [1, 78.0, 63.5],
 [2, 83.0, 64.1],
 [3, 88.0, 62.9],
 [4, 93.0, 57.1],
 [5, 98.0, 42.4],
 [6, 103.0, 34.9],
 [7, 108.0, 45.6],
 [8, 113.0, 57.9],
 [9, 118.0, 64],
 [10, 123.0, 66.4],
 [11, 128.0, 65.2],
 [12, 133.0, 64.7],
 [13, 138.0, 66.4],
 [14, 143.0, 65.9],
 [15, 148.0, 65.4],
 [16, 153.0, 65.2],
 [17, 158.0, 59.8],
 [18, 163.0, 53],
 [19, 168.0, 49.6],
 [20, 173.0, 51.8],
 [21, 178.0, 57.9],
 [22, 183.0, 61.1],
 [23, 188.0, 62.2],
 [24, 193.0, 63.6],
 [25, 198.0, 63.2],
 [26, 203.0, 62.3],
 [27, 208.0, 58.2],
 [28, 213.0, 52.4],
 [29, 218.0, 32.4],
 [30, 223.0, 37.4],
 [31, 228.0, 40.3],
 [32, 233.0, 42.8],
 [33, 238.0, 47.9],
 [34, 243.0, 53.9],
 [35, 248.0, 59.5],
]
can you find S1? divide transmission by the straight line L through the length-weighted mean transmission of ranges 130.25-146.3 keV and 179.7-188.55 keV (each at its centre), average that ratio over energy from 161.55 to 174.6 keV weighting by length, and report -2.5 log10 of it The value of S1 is 0.218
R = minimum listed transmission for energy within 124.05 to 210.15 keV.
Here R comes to 49.6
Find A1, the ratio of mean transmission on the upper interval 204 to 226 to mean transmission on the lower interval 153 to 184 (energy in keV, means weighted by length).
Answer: 0.82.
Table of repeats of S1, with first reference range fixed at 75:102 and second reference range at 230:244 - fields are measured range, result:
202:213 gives -0.18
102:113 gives 0.23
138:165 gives -0.18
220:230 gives 0.24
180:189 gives -0.21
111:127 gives -0.15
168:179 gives -0.04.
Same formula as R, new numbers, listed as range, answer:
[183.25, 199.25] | 62.2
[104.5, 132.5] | 45.6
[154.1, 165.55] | 53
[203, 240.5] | 32.4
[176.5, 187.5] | 57.9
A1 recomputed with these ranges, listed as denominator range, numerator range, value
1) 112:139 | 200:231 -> 0.74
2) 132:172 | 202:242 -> 0.76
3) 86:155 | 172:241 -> 0.89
